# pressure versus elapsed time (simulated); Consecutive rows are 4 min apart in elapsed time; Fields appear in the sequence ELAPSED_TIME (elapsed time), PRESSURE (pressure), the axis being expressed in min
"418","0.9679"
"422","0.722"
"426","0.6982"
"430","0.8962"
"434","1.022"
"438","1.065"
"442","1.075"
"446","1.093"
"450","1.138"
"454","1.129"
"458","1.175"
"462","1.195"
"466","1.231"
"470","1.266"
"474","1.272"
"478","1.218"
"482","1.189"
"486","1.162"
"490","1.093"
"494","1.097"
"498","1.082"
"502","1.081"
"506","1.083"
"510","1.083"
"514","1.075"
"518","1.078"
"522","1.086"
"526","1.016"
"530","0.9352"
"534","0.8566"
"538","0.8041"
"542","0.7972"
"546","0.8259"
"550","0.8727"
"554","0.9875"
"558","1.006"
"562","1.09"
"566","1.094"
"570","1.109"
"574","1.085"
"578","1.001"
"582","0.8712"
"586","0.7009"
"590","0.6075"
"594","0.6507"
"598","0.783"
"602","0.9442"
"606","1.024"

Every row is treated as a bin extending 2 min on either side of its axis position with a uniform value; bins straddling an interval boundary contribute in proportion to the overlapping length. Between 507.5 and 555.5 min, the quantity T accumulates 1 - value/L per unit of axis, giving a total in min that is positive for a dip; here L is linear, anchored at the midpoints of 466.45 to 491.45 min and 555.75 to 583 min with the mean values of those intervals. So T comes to 6.9 min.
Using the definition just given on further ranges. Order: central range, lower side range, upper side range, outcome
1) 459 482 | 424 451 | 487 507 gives -4.0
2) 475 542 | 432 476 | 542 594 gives -0.7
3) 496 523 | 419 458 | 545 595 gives -3.6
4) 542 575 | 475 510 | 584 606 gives -3.9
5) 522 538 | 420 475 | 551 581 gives 1.7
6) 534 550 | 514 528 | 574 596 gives 2.5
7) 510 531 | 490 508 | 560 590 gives 0.1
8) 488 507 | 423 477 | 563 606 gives -1.2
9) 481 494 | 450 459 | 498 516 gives -0.4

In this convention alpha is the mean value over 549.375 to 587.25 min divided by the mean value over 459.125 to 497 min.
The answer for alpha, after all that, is 0.83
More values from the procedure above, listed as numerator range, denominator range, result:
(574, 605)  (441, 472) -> 0.70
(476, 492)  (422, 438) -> 1.33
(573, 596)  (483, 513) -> 0.73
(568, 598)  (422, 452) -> 0.87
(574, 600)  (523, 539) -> 0.86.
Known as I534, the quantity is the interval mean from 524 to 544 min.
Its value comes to 0.882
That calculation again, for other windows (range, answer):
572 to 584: 0.986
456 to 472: 1.22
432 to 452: 1.08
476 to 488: 1.19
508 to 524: 1.08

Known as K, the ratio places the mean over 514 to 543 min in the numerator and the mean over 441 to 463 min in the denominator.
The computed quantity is 0.84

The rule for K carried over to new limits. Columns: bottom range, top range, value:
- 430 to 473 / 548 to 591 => 0.85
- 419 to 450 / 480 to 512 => 1.16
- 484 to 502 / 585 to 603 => 0.66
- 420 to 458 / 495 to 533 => 1.06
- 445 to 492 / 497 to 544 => 0.84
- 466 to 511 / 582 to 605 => 0.66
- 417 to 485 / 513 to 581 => 0.91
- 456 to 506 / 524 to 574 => 0.82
